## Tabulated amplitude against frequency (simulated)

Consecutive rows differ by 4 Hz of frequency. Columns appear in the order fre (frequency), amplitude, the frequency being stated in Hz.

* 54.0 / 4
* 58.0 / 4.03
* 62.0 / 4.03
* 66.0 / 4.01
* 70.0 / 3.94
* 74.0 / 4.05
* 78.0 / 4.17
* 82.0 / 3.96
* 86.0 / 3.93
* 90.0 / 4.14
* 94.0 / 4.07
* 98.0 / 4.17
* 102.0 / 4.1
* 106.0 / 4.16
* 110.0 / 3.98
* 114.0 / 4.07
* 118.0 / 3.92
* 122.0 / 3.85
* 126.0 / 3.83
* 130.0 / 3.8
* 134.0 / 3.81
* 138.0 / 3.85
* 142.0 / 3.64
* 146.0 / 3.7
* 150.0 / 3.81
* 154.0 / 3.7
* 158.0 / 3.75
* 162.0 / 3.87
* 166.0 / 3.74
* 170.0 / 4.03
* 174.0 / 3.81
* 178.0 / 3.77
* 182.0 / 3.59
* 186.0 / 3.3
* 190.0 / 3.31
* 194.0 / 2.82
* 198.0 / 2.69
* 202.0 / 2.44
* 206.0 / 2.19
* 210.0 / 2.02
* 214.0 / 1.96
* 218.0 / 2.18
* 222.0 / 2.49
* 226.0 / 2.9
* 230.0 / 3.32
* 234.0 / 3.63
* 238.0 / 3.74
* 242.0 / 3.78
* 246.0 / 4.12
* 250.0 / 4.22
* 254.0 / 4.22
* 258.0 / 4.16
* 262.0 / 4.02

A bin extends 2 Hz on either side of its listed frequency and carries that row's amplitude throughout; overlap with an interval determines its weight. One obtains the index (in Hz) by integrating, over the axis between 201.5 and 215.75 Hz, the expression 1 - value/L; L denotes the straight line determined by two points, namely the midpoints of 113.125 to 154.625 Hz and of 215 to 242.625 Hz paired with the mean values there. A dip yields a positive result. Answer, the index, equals 4.9 Hz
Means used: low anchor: 3.81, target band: 2.13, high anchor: 3.07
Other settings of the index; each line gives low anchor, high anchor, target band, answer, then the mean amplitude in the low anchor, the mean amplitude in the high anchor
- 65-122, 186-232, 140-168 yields -3.9 Hz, 4.04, 2.61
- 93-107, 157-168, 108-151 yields 1.4 Hz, 4.13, 3.79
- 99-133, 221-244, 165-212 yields 6.1 Hz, 3.97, 3.35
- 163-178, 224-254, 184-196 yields 2.1 Hz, 3.85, 3.71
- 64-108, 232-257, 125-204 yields 8.9 Hz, 4.06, 3.96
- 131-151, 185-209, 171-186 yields -3.0 Hz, 3.76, 2.74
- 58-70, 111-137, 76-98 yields -0.6 Hz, 4.01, 3.88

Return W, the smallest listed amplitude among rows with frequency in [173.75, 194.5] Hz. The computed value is 2.82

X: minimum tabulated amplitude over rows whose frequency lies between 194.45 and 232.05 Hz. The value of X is 1.96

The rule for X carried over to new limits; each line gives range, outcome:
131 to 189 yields 3.3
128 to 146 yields 3.64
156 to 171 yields 3.74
